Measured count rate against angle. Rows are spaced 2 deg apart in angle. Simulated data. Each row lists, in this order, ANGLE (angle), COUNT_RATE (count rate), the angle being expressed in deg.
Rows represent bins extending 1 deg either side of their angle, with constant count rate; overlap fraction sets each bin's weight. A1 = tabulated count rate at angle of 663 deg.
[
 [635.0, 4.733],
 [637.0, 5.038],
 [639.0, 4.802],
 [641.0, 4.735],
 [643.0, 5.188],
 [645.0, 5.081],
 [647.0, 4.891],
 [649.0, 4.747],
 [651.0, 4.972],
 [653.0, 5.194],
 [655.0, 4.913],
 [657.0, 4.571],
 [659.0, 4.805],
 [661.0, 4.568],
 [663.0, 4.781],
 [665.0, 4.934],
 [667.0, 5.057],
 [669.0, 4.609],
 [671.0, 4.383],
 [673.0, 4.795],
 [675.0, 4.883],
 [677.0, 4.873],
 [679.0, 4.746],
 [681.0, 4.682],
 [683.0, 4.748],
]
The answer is 4.781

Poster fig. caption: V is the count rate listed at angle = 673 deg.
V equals 4.795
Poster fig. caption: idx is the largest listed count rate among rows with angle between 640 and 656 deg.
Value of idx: 5.194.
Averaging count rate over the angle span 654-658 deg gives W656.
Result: 4.74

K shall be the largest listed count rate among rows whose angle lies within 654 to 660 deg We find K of 4.913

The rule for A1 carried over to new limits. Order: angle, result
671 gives 4.383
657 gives 4.571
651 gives 4.972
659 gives 4.805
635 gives 4.733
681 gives 4.682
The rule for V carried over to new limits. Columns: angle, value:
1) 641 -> 4.735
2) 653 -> 5.194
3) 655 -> 4.913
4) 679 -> 4.746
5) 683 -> 4.748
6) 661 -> 4.568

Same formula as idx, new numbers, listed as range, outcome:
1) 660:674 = 5.057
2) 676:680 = 4.873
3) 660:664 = 4.781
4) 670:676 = 4.883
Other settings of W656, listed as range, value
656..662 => 4.65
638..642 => 4.77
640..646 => 5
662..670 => 4.85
